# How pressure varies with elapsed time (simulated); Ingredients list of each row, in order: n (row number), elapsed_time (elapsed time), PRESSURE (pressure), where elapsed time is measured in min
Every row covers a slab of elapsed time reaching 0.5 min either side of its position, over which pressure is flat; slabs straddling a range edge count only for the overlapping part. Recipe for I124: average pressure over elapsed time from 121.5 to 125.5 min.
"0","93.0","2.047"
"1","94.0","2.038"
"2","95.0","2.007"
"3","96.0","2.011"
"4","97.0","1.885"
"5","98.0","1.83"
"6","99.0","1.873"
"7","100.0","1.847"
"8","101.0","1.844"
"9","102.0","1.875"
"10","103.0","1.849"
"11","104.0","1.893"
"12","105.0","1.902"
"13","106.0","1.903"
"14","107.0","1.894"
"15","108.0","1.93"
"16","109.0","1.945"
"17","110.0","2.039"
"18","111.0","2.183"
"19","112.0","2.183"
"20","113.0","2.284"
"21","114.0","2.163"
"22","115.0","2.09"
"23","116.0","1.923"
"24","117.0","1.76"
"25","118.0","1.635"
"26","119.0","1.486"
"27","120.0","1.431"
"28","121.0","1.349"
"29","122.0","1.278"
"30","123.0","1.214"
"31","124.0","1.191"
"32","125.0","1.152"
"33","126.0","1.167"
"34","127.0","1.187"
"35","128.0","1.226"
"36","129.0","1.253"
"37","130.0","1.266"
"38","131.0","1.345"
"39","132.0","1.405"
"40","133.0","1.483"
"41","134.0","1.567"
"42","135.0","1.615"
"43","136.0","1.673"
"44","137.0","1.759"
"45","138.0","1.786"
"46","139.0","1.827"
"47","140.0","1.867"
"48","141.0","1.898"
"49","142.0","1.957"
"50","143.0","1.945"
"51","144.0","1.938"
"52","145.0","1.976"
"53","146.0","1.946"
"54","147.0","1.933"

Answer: 1.21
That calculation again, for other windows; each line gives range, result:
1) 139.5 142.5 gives 1.91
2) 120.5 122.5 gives 1.31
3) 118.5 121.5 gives 1.42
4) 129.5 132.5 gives 1.34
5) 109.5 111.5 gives 2.11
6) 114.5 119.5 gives 1.78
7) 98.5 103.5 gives 1.86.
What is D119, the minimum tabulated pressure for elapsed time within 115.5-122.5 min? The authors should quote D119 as 1.278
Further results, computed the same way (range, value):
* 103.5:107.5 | 1.893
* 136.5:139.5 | 1.759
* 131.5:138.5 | 1.405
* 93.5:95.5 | 2.007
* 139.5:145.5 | 1.867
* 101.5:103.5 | 1.849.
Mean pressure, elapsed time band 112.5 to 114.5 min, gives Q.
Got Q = 2.22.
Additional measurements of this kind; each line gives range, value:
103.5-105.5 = 1.9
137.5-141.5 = 1.84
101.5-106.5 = 1.88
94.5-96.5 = 2.01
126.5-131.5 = 1.26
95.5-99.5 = 1.9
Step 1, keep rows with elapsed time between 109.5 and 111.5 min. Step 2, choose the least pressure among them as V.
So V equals 2.039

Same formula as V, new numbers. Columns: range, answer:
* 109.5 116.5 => 1.923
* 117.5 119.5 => 1.486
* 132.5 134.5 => 1.483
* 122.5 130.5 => 1.152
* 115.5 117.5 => 1.76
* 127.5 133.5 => 1.226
